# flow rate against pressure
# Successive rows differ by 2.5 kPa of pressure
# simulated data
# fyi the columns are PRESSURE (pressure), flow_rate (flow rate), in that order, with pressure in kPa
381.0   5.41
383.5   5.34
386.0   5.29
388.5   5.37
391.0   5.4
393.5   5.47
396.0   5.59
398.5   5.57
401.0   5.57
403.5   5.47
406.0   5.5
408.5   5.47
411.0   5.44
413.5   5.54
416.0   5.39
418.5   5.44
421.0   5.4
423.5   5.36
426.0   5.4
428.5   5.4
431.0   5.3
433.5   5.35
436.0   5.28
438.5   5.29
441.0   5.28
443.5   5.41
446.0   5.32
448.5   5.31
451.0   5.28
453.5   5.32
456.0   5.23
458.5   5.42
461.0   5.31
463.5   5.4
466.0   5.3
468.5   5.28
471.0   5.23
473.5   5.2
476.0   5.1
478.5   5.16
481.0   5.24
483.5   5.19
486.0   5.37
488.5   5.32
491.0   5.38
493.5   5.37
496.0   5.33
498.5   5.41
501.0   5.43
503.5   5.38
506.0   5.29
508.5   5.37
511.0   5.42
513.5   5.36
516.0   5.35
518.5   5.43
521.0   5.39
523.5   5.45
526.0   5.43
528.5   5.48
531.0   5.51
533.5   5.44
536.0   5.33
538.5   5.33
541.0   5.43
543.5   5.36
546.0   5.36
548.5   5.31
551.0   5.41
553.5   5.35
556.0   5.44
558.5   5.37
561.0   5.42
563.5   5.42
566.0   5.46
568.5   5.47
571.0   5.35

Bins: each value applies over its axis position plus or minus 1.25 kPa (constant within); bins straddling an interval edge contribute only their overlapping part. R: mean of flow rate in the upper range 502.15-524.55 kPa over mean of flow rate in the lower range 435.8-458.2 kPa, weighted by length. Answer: 1.01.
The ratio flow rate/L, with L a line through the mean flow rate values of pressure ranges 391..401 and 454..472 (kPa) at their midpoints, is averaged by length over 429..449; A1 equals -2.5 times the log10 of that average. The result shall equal 0.01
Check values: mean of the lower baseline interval 5.53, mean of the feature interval 5.32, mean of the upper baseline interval 5.31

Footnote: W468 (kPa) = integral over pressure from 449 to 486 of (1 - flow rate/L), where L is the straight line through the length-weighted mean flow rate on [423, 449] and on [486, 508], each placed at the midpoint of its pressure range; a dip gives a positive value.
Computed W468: 0.6 kPa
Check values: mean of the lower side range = 5.34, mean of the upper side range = 5.36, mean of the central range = 5.27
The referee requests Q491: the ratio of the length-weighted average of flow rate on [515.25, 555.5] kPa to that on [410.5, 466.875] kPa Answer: 1.0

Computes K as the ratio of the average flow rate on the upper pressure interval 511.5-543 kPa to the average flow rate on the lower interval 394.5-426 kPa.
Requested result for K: 0.99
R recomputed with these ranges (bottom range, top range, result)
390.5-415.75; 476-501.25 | 0.96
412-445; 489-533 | 1.00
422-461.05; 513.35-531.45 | 1.02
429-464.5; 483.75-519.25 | 1.01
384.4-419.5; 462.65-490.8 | 0.96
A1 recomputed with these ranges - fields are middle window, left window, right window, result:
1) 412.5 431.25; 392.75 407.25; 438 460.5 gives 0.01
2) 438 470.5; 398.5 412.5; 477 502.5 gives 0.02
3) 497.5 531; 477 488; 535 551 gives -0.02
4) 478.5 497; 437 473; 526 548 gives 0.01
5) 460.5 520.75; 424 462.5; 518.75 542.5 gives 0.01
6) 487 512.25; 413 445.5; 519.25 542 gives 0.01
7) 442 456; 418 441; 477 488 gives 0.00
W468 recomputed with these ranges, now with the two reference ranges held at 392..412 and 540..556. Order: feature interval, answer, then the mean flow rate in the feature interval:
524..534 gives -0.14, 5.47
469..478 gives 0.43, 5.18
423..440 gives 0.45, 5.34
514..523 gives 0.02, 5.39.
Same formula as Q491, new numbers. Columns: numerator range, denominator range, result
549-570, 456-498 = 1.02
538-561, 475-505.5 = 1.01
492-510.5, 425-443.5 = 1.01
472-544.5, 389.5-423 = 0.98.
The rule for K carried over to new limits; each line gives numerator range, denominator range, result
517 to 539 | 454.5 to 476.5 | 1.03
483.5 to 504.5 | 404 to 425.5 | 0.99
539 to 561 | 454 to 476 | 1.02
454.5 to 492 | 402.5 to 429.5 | 0.97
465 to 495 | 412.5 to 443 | 0.98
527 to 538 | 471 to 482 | 1.05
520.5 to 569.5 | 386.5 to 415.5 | 0.99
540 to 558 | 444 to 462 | 1.01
